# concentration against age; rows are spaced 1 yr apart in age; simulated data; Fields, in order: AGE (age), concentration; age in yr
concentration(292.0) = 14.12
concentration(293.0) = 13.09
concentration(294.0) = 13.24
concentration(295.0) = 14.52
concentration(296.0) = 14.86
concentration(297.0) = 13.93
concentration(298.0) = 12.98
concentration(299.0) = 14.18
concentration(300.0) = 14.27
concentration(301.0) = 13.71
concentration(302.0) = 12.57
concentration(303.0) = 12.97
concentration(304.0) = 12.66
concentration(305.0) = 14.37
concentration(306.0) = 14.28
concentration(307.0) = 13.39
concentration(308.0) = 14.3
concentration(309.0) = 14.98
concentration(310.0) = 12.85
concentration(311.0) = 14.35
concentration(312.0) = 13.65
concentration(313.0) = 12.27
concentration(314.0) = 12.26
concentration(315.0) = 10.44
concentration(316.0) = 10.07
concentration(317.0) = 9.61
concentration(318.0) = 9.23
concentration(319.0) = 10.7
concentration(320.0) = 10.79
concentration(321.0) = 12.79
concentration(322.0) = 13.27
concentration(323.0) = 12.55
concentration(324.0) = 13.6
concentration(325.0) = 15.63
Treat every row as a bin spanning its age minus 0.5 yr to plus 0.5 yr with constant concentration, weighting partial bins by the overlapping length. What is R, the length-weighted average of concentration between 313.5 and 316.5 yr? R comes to 10.9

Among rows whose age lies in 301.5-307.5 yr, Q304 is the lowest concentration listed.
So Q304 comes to 12.57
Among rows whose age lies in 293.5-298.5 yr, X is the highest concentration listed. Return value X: 14.86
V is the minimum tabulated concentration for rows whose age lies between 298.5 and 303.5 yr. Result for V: 12.57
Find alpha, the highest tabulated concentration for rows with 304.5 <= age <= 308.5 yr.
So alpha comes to 14.37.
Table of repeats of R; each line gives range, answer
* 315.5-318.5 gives 9.64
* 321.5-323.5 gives 12.9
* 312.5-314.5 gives 12.3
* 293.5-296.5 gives 14.2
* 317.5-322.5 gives 11.4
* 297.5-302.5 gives 13.5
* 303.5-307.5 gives 13.7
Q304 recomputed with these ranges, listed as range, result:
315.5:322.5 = 9.23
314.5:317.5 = 9.61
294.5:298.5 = 12.98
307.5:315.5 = 10.44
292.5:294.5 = 13.09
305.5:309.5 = 13.39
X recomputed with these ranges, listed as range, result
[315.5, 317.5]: 10.07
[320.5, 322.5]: 13.27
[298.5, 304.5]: 14.27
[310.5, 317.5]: 14.35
